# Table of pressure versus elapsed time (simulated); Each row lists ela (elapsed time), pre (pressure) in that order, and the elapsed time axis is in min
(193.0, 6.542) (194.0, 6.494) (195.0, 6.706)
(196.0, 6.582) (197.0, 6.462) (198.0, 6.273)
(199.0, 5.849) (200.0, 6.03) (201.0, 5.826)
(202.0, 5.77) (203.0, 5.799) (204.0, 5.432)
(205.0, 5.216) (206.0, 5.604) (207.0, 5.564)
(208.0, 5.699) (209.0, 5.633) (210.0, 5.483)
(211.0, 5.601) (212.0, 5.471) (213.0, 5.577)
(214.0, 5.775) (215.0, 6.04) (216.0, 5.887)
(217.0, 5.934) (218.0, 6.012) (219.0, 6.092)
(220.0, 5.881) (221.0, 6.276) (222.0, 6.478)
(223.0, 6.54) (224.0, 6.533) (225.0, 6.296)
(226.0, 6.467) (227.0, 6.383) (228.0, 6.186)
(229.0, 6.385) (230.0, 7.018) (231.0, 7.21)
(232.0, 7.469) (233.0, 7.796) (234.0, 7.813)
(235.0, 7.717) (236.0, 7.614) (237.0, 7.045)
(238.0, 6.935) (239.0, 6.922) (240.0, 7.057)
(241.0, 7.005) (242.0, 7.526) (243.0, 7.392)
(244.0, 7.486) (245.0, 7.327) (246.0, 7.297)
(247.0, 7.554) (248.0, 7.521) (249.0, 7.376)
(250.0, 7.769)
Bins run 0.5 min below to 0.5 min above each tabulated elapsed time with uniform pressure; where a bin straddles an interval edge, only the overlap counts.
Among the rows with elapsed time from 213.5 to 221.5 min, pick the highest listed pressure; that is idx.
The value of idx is 6.276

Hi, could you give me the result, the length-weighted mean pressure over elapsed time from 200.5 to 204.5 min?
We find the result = 5.71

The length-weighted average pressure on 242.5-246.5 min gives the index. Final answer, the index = 7.38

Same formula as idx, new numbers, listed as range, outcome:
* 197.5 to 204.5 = 6.273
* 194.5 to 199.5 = 6.706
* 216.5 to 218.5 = 6.012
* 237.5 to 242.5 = 7.526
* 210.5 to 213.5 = 5.601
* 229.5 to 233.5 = 7.796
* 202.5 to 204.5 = 5.799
